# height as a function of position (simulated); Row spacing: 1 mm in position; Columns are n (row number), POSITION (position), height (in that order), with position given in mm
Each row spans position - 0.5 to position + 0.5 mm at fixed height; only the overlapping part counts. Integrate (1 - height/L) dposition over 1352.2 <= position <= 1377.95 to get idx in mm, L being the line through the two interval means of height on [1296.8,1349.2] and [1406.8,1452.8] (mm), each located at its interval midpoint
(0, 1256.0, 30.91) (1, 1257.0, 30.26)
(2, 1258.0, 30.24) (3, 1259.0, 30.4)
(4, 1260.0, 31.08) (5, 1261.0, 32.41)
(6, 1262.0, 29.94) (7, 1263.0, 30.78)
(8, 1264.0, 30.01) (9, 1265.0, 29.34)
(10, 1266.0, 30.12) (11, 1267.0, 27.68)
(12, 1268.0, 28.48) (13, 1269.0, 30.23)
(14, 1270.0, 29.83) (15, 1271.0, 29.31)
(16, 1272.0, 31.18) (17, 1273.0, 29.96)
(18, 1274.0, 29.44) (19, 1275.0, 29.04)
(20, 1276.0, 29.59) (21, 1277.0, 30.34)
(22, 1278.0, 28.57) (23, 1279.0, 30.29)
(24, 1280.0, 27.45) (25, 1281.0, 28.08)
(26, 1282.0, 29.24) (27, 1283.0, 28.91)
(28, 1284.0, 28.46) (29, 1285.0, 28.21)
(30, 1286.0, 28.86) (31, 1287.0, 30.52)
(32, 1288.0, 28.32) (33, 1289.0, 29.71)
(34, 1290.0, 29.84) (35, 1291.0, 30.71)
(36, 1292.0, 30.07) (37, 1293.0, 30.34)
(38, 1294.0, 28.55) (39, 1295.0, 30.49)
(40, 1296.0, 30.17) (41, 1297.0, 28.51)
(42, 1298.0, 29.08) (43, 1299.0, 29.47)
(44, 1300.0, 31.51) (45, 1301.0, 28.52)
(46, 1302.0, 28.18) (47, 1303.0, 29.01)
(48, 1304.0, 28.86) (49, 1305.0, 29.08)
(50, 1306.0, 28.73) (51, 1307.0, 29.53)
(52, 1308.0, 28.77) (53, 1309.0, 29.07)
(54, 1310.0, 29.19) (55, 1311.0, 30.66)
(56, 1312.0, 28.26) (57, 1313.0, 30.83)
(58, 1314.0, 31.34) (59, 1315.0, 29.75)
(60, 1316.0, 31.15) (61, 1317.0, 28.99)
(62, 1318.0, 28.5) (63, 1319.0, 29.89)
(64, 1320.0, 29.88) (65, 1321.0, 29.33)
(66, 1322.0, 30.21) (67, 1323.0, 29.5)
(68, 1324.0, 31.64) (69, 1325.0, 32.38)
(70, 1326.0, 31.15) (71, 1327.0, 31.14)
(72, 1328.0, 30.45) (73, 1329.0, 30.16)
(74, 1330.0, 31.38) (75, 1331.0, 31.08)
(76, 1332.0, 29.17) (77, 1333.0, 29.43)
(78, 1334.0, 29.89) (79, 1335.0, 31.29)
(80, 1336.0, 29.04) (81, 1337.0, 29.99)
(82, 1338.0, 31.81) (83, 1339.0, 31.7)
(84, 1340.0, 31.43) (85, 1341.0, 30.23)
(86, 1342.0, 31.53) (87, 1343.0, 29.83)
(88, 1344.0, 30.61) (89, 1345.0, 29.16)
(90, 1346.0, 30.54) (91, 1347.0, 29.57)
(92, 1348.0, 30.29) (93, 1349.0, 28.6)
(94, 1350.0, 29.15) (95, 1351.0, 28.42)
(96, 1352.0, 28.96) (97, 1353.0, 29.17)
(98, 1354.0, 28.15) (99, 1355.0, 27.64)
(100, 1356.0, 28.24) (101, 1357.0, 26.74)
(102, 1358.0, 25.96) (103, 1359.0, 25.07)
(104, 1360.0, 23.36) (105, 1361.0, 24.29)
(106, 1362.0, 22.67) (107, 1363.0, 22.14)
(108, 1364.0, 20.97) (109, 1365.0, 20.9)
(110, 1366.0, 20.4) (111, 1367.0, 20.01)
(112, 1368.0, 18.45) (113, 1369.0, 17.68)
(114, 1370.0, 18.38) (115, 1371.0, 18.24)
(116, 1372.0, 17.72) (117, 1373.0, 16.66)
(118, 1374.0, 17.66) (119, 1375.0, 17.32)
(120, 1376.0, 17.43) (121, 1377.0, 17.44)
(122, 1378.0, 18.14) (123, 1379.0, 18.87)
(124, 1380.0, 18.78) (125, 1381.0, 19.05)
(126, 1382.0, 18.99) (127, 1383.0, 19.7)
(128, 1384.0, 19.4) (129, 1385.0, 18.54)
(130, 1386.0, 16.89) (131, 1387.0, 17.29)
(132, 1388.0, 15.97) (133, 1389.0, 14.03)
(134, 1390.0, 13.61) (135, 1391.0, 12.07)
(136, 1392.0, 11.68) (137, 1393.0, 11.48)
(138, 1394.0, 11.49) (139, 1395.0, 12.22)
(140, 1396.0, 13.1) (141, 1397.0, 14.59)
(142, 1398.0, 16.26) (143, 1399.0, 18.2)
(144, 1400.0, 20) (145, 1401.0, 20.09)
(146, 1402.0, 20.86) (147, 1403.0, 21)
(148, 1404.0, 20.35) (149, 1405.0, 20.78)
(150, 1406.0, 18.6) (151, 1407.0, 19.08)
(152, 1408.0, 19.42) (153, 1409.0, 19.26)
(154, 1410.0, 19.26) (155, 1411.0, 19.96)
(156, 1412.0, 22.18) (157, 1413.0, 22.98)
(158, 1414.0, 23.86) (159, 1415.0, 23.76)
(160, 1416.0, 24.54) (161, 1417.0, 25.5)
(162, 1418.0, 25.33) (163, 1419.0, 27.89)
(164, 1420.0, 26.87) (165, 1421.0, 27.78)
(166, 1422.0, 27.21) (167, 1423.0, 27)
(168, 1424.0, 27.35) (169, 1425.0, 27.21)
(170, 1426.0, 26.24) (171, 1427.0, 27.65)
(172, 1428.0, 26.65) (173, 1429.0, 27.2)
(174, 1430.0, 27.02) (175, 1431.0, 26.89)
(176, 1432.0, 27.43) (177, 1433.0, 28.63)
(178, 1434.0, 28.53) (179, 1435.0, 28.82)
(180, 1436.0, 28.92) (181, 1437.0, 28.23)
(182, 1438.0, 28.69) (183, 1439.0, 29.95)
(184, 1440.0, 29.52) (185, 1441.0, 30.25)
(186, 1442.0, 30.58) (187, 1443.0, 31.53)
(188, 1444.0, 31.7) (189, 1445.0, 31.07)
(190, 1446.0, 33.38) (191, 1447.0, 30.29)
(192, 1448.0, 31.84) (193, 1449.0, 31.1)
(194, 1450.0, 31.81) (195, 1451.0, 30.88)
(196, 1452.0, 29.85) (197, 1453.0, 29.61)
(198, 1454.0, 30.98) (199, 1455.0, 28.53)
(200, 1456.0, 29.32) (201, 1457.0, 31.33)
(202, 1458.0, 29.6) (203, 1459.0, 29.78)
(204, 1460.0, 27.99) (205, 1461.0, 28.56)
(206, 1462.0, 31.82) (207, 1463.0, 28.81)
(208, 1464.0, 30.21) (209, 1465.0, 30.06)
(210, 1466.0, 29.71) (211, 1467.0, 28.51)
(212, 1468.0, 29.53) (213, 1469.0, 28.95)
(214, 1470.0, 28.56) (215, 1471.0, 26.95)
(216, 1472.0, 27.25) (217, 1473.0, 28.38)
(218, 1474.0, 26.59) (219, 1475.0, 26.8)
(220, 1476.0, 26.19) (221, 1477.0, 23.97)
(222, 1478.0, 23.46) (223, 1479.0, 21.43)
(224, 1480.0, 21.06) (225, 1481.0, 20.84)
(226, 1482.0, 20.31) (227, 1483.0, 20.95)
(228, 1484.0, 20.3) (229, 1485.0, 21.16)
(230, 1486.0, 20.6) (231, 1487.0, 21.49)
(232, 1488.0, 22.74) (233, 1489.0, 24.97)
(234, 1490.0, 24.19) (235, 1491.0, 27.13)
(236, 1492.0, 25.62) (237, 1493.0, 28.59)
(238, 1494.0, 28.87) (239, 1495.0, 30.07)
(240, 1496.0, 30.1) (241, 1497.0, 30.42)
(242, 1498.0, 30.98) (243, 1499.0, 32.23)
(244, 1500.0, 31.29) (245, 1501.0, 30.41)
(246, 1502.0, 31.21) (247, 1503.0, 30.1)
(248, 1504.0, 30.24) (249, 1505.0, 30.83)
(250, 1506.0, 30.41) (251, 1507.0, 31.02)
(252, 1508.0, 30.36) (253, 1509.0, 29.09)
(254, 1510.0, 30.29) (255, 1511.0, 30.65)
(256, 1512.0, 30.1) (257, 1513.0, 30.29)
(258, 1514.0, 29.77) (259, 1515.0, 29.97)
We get 6.4 mm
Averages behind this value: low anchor 30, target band 21.7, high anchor 27.3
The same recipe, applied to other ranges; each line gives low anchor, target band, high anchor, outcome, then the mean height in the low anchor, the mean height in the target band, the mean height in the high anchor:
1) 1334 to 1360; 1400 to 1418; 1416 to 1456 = 4.7 mm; 29.2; 21.3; 28.8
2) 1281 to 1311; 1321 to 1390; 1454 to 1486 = 8.6 mm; 29.3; 24.9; 26.6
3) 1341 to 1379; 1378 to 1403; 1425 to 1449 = 9.1 mm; 24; 16.5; 29.2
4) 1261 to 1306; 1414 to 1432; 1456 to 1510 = 1.0 mm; 29.4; 26.5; 27.4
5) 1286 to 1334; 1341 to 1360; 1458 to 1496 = 0.2 mm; 29.8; 28.7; 26.1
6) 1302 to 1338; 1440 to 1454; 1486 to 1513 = -0.9 mm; 30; 31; 28.8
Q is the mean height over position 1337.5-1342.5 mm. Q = 31.3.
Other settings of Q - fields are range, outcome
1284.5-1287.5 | 29.2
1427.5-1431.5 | 26.9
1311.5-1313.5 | 29.5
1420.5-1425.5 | 27.3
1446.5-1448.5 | 31.1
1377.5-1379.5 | 18.5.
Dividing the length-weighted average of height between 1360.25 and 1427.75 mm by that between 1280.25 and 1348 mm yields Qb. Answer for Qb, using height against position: 0.67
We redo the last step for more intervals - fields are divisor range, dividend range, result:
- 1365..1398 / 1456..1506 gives 1.63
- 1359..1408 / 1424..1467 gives 1.63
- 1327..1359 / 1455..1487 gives 0.89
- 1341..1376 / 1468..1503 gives 1.06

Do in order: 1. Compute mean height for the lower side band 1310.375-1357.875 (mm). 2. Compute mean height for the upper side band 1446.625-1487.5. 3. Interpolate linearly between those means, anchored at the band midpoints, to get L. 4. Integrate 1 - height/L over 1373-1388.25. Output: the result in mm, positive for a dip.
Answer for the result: 5.73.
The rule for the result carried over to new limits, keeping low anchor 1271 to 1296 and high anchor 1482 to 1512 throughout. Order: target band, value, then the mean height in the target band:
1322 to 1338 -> -0.82 mm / 30.5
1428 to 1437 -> 0.11 mm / 27.9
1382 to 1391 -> 3.72 mm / 16.8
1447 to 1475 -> -1.46 mm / 29.5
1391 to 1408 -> 6.98 mm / 16.8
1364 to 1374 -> 3.47 mm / 18.8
